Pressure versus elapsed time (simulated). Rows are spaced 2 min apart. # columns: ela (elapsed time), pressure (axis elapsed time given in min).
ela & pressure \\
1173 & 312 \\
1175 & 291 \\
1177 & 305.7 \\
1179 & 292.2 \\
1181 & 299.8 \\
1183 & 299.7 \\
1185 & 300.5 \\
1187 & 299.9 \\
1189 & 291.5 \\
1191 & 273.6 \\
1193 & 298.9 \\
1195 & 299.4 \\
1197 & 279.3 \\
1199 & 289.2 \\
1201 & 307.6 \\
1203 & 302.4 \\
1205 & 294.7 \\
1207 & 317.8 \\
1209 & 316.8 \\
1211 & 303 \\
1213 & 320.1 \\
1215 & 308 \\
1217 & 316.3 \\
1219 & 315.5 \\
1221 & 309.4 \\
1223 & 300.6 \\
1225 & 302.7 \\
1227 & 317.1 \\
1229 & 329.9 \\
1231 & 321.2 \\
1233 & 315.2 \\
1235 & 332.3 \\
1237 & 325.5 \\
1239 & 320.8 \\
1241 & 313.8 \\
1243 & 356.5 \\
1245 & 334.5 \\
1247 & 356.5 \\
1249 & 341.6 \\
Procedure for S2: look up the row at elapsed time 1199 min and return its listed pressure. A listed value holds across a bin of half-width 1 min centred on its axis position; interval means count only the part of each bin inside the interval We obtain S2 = 289.2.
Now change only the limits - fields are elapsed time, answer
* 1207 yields 317.8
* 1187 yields 299.9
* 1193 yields 298.9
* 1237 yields 325.5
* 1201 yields 307.6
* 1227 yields 317.1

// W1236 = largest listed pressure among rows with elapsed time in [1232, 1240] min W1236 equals 332.3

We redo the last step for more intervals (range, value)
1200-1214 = 320.1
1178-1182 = 299.8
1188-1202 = 307.6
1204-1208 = 317.8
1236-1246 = 356.5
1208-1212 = 316.8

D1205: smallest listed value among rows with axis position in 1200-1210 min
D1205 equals 294.7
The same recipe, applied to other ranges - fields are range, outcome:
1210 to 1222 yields 303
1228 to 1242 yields 313.8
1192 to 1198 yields 279.3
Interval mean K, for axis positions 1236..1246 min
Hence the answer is 330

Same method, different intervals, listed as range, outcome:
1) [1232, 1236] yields 324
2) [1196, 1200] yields 284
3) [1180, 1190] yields 298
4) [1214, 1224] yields 310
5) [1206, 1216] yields 313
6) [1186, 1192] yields 288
